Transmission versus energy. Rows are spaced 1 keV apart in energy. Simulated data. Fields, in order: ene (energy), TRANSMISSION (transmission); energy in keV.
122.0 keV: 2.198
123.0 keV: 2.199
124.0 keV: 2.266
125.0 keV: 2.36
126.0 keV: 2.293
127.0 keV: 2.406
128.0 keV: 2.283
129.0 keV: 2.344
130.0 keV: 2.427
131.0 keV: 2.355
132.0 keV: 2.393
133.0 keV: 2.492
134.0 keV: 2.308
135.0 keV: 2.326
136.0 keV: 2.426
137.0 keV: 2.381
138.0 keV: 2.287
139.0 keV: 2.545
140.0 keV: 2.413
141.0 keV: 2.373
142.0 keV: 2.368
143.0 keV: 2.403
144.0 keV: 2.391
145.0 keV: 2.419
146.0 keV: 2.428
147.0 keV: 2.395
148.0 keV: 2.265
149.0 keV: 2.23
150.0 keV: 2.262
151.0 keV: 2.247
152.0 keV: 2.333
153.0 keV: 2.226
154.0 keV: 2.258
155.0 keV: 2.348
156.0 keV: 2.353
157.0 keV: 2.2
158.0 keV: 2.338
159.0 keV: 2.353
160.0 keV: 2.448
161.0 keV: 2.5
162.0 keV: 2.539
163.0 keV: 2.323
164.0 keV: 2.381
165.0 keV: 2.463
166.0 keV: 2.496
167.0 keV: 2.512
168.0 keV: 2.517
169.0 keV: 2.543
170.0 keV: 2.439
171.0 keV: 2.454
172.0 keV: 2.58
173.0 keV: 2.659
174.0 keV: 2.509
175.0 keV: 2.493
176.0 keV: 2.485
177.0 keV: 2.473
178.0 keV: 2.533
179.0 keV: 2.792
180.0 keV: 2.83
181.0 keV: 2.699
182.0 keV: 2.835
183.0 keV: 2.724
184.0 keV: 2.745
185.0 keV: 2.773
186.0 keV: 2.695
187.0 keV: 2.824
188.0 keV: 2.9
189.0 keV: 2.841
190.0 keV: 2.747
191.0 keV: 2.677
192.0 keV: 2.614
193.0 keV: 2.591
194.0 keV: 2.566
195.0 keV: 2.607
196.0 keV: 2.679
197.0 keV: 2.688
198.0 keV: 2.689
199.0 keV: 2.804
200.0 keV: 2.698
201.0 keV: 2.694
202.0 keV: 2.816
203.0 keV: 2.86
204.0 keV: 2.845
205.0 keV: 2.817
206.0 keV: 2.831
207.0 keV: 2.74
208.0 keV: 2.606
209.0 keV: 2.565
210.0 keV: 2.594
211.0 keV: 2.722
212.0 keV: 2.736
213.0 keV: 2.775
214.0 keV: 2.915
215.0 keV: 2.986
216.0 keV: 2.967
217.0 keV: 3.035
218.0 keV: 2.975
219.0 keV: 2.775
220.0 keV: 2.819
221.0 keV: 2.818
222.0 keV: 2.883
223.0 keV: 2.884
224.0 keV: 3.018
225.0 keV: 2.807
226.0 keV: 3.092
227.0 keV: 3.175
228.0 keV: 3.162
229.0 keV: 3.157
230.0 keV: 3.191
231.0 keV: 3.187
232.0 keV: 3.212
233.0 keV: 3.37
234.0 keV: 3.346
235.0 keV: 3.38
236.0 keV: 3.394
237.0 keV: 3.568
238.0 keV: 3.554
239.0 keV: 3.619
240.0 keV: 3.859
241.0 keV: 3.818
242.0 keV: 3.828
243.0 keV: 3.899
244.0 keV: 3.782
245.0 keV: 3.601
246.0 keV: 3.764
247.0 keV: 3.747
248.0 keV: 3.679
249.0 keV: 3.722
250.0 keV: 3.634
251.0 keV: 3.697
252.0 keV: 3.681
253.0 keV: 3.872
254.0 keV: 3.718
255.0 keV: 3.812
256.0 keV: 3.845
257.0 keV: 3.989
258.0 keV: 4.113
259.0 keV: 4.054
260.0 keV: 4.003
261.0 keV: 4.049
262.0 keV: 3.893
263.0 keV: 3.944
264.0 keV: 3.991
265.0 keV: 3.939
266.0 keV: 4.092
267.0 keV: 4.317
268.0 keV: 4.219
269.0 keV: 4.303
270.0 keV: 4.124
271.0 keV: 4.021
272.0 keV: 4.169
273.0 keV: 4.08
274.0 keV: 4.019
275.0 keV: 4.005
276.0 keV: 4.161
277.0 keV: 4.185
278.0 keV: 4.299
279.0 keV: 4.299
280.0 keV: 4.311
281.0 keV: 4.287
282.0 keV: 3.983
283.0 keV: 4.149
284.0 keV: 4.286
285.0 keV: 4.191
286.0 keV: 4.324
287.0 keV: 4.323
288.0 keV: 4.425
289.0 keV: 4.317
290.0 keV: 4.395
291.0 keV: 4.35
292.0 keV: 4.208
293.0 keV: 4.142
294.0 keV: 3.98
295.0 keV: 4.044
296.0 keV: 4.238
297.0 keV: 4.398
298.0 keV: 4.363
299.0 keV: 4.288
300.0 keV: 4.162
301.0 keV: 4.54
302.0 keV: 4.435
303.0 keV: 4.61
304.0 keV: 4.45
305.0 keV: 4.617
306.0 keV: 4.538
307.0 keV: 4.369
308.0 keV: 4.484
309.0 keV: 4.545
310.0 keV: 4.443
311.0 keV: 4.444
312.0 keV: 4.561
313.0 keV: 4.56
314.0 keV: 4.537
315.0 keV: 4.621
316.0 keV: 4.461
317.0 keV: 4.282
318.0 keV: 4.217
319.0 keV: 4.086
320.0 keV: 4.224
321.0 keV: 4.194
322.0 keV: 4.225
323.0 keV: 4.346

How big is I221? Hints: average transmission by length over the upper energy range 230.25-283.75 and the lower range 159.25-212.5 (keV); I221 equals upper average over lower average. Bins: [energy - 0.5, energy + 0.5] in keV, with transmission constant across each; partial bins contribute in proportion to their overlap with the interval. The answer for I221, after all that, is 1.47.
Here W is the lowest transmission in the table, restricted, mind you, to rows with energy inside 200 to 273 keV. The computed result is 2.565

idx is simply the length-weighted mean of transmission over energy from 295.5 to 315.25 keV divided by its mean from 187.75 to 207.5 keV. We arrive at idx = 1.6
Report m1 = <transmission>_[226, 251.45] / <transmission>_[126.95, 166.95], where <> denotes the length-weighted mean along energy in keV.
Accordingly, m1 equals 1.5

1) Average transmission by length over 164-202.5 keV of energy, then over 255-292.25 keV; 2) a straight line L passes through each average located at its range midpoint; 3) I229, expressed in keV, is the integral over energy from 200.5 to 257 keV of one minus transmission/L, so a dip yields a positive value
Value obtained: 2.95 keV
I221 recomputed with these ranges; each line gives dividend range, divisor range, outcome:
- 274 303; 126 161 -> 1.81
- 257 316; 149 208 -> 1.65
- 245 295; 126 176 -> 1.69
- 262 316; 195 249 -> 1.38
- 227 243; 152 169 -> 1.44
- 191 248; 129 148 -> 1.28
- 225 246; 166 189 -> 1.31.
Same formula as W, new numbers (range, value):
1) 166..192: 2.439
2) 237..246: 3.554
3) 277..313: 3.98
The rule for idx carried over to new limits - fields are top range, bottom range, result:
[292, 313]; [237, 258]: 1.17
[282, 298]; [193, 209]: 1.56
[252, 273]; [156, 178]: 1.63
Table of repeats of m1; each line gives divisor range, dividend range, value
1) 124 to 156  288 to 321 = 1.86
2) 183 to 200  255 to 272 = 1.49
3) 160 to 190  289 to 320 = 1.68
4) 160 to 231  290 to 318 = 1.61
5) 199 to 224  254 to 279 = 1.45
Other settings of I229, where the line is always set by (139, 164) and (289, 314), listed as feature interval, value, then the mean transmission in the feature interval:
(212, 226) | 1.58 keV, 2.9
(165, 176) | 0.40 keV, 2.52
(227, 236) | 0.48 keV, 3.25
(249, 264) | -0.40 keV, 3.88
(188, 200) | 0.97 keV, 2.69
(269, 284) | -0.42 keV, 4.16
